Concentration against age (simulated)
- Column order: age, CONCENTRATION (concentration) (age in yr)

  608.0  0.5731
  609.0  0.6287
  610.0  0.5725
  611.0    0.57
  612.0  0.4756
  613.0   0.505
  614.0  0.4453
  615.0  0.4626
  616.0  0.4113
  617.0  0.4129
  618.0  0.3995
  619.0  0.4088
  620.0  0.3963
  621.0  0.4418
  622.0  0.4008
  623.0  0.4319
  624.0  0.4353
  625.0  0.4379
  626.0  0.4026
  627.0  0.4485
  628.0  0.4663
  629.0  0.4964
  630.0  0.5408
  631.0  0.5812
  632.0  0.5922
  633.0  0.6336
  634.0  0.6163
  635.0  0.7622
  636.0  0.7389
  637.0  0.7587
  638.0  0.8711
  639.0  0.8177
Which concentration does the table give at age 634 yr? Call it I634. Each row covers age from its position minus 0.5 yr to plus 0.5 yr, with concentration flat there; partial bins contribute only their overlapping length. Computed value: 0.6163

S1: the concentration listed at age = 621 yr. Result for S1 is 0.4418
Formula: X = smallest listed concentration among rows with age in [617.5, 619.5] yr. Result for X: 0.3995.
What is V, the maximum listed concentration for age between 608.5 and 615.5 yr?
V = 0.6287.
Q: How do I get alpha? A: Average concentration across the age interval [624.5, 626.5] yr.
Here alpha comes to 0.42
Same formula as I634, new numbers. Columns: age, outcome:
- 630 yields 0.5408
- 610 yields 0.5725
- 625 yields 0.4379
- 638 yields 0.8711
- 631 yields 0.5812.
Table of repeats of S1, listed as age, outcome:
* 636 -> 0.7389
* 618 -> 0.3995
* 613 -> 0.505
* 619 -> 0.4088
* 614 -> 0.4453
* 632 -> 0.5922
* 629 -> 0.4964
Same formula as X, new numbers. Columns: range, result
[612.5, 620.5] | 0.3963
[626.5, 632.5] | 0.4485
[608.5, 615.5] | 0.4453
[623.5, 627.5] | 0.4026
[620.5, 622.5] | 0.4008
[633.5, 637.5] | 0.6163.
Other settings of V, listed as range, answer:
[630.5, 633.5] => 0.6336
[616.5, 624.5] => 0.4418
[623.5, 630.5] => 0.5408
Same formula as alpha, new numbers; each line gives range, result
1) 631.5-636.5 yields 0.669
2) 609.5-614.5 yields 0.514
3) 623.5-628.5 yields 0.438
